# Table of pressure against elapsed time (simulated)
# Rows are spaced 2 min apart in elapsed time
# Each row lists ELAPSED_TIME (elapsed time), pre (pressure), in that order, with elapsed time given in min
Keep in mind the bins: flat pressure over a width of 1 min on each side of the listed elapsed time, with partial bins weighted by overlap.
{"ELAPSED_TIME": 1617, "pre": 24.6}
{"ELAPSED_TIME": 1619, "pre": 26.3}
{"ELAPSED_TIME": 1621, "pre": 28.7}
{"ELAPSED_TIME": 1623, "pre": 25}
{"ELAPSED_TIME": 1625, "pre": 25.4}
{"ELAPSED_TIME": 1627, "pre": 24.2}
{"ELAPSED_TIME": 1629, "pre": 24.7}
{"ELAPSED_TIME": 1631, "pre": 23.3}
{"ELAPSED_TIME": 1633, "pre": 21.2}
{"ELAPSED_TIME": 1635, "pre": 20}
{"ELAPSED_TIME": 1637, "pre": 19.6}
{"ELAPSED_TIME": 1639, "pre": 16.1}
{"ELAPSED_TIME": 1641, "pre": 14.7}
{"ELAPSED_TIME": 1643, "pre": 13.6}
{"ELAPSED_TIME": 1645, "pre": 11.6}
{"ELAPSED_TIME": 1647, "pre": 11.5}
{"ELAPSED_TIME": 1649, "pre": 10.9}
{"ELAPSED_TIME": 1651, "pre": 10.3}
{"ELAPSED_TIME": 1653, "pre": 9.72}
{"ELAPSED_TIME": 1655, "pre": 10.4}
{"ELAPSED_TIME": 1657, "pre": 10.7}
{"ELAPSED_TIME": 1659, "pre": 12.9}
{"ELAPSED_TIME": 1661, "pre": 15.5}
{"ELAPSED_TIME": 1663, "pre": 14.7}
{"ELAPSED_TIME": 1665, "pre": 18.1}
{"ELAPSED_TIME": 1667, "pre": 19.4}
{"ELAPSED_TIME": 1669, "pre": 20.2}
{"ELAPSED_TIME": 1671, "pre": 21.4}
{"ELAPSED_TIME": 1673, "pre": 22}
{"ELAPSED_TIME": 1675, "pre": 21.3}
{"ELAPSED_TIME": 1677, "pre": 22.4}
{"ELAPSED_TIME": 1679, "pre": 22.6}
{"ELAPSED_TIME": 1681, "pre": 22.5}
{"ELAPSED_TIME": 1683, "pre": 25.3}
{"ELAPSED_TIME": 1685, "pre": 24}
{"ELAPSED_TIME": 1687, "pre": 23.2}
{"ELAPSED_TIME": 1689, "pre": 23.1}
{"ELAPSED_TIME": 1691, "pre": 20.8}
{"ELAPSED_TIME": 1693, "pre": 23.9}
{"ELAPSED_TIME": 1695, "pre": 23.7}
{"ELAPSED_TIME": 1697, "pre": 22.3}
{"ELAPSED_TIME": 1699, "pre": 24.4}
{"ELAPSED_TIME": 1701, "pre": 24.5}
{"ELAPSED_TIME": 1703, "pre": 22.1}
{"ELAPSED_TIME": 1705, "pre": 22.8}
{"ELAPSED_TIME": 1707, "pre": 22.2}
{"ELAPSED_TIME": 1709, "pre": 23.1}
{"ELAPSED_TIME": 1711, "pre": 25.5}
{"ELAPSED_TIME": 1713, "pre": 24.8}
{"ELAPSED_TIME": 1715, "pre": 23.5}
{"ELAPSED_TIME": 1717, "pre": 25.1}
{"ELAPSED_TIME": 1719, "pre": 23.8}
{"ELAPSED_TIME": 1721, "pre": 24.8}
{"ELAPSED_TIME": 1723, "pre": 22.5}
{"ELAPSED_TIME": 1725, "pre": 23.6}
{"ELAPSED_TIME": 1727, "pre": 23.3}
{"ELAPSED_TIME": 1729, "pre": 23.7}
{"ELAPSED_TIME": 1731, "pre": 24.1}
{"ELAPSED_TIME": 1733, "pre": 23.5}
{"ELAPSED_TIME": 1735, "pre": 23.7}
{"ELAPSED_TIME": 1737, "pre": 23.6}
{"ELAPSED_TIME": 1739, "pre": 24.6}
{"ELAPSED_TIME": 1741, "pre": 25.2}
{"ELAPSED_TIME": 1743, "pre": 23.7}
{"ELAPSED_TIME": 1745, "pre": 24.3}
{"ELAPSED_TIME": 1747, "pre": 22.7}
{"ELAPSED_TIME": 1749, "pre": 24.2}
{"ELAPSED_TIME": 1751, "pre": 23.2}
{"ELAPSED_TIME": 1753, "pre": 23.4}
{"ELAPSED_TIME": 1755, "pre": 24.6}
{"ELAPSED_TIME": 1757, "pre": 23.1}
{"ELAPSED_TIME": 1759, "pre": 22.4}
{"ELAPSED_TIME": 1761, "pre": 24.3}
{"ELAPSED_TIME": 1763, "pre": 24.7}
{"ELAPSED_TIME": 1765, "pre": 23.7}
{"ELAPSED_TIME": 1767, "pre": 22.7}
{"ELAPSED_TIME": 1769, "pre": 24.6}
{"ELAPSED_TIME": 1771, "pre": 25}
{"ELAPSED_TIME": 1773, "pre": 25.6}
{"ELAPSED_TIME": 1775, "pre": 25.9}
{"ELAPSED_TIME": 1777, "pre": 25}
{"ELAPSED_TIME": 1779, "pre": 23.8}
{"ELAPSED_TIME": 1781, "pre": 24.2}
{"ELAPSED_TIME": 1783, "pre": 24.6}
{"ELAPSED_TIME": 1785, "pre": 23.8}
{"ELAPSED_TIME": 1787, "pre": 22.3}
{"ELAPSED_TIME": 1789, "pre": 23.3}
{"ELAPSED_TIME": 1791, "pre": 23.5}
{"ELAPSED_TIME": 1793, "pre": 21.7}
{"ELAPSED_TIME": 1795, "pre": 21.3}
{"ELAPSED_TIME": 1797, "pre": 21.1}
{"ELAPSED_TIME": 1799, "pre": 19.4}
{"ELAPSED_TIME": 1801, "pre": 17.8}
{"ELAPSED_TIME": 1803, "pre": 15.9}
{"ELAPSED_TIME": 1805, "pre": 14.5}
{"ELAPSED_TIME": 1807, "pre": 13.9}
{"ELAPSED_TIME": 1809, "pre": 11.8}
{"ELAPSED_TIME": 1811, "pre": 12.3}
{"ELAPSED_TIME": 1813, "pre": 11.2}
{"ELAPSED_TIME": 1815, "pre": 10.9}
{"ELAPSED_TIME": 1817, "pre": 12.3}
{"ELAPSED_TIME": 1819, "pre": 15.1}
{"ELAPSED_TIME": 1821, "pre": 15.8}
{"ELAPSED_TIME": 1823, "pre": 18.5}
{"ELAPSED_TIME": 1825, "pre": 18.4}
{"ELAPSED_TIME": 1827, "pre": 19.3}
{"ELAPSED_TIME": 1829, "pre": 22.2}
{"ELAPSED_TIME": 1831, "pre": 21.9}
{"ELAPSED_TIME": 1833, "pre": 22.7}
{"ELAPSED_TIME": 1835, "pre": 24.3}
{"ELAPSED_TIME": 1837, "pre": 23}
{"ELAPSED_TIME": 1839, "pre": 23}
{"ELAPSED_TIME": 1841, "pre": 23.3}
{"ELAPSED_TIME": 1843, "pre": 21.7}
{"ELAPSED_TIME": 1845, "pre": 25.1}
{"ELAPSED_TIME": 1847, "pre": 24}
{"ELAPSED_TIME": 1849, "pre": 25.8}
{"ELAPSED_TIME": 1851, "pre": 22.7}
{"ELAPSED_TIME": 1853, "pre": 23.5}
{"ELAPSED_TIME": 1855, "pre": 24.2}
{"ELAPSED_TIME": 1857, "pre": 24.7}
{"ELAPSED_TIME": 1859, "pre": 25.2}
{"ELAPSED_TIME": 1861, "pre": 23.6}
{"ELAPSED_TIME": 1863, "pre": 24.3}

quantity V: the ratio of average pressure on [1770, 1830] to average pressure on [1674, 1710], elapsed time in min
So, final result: 0.8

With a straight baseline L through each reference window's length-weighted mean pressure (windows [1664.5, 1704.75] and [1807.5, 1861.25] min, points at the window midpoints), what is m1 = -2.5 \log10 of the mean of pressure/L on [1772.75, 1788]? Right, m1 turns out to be -0.16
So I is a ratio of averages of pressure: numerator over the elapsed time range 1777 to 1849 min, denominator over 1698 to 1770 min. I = 0.8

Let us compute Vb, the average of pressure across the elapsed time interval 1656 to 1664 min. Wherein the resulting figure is 13.4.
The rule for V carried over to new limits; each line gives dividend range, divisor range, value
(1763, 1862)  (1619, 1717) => 1.04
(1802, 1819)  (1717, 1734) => 0.55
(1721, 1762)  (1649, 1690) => 1.30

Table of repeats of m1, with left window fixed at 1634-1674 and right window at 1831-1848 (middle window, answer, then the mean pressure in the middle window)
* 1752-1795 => -0.171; 23.9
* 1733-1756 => -0.242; 23.9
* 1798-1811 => 0.381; 15.3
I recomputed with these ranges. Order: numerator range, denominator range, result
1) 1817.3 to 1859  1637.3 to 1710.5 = 1.16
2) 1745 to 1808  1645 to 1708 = 1.17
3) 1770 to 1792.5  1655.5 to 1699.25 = 1.18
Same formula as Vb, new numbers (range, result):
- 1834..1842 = 23.4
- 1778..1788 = 23.7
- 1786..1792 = 23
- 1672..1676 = 21.6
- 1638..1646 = 14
